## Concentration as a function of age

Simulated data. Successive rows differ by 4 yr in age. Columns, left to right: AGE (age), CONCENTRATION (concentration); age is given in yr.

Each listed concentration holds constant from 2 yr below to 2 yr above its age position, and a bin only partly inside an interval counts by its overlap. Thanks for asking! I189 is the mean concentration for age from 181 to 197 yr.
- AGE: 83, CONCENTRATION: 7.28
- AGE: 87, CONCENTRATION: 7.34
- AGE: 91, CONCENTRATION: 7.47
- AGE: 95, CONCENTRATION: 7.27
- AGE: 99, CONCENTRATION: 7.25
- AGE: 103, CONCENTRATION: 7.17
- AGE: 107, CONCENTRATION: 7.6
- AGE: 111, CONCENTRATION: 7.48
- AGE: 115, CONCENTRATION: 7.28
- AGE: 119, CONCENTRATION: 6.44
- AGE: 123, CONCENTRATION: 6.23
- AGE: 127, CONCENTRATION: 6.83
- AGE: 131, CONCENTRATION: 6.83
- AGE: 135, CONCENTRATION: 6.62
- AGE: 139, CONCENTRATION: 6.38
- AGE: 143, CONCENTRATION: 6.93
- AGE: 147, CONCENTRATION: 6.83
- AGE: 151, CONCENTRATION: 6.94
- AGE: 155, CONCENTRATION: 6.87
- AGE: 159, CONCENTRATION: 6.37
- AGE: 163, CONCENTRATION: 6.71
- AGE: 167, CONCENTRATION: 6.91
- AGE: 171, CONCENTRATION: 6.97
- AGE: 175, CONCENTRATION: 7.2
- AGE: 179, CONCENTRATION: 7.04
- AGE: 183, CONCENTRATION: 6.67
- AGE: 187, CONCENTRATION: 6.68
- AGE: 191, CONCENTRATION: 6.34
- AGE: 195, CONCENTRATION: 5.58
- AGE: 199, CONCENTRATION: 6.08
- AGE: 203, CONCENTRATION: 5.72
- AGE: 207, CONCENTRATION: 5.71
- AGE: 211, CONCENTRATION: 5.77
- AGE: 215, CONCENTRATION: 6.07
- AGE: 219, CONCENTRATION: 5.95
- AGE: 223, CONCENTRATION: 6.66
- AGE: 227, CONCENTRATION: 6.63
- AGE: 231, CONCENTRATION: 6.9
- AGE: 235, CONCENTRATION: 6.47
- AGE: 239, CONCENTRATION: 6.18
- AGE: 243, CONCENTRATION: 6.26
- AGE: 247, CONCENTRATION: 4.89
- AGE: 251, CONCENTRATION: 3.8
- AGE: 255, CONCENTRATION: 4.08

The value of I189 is 6.32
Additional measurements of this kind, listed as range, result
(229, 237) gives 6.69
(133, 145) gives 6.64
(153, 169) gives 6.71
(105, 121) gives 7.2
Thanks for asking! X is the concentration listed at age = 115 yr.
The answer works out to 7.28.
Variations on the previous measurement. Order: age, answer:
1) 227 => 6.63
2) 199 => 6.08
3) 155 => 6.87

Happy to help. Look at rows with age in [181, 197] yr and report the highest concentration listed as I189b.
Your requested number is 6.68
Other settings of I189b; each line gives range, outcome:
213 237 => 6.9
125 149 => 6.93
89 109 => 7.6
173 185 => 7.2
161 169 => 6.91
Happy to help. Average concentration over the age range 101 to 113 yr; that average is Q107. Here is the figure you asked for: 7.42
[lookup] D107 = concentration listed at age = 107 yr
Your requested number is 7.6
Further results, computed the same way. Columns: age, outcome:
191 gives 6.34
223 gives 6.66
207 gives 5.71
